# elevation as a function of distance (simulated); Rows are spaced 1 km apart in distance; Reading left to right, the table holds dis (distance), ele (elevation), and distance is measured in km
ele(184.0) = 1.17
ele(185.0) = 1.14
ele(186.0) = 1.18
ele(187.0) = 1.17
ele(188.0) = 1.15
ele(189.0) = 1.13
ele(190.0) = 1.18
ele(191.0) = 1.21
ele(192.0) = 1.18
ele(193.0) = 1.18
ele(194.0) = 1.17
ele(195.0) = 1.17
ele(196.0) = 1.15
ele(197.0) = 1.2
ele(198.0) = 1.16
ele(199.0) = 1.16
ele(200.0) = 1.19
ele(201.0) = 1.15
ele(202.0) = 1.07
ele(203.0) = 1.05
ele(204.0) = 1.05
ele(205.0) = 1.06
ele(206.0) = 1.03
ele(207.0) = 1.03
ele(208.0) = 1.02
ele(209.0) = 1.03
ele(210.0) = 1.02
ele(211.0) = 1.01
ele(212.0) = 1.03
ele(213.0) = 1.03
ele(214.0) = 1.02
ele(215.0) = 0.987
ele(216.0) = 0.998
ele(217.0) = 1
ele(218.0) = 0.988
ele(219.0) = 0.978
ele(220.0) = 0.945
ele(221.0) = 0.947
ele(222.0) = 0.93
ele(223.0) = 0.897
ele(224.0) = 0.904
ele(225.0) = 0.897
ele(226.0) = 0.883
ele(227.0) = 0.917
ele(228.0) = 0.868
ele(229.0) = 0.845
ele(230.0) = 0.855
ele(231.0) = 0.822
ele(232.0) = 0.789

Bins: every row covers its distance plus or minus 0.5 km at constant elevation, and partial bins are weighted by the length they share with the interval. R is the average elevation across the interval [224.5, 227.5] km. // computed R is 0.899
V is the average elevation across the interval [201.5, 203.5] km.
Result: 1.06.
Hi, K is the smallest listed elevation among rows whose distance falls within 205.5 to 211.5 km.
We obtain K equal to 1.01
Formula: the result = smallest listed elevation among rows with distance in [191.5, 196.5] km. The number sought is 1.15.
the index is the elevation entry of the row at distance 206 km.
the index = 1.03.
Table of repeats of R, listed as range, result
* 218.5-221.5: 0.957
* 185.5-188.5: 1.17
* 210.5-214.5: 1.02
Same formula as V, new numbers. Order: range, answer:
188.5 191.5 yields 1.17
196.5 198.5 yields 1.18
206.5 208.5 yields 1.02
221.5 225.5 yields 0.907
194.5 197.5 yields 1.17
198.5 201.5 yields 1.17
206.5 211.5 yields 1.02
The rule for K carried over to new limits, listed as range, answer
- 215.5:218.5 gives 0.988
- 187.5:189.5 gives 1.13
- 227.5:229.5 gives 0.845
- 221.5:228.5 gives 0.868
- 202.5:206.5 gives 1.03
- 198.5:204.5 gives 1.05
